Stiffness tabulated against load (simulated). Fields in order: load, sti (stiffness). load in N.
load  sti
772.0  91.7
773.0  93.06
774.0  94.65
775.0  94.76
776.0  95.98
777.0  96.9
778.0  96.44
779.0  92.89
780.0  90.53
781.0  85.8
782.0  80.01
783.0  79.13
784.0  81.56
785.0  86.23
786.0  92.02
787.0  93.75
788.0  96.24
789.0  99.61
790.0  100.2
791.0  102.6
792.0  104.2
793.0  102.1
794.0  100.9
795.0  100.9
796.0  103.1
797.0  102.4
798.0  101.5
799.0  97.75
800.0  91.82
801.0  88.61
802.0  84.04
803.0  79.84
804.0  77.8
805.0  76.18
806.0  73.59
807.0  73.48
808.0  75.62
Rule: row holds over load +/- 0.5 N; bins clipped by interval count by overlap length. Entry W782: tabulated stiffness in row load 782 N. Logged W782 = 80.01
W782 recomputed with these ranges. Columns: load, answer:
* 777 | 96.9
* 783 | 79.13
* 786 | 92.02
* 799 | 97.75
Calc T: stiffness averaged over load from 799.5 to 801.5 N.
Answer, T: 90.2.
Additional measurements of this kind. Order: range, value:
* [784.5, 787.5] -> 90.7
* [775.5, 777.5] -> 96.4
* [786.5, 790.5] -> 97.5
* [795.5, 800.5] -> 99.3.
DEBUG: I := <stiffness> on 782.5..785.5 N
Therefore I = 82.3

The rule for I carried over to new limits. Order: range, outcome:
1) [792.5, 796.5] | 102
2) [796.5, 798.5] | 102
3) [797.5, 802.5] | 92.7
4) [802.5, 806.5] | 76.9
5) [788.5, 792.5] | 102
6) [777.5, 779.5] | 94.7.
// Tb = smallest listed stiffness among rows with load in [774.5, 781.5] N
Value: 85.8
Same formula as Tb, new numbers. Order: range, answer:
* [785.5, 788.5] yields 92.02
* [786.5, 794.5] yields 93.75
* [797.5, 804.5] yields 77.8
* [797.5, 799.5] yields 97.75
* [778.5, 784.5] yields 79.13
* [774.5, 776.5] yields 94.76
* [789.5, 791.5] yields 100.2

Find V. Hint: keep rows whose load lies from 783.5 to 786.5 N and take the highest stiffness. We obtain 92.02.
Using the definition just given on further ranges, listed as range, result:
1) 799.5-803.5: 91.82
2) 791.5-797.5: 104.2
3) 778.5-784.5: 92.89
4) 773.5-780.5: 96.9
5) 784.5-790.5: 100.2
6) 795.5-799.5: 103.1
